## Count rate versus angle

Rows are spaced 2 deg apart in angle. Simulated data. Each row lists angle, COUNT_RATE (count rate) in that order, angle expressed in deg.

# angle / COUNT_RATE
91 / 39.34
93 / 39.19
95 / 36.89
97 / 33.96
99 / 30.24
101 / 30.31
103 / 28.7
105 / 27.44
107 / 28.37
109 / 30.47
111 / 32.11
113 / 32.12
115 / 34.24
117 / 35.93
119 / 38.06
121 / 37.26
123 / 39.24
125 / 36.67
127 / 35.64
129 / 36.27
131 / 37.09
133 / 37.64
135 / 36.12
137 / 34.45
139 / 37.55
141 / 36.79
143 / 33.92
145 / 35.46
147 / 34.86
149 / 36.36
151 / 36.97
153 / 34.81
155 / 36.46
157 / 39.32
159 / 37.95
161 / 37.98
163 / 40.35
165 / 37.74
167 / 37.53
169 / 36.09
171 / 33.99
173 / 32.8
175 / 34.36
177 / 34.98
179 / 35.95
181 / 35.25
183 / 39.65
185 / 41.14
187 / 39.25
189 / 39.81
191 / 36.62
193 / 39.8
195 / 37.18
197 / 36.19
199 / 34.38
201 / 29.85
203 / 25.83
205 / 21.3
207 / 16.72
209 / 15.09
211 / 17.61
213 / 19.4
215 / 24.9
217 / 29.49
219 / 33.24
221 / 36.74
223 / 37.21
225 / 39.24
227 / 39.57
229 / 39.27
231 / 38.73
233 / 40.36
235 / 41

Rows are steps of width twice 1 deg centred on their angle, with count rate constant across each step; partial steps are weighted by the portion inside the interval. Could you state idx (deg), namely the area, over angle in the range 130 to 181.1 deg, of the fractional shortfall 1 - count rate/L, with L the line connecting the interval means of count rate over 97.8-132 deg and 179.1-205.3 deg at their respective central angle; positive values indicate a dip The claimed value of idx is -2.5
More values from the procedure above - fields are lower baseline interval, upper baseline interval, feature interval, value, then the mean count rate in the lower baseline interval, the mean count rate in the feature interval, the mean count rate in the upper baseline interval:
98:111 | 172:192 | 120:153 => -3.9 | 29.5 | 36.3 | 37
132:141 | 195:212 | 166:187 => -4.6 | 36.5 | 36.3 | 25.4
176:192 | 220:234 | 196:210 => 4.6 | 37.8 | 25.6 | 38.7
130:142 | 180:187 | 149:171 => 0.2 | 36.6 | 37.3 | 38.8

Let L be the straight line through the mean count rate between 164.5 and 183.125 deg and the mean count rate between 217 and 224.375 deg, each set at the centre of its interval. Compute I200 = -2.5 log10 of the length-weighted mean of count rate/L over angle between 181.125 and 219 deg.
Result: 0.16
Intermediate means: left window 35.6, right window 35.1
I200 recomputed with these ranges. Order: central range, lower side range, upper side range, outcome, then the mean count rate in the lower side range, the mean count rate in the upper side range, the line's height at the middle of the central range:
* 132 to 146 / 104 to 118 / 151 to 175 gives -0.05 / 31.5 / 36.7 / 34.3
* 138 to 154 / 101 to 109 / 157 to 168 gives -0.01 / 28.7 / 38.4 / 35.6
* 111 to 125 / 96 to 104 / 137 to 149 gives -0.10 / 30.8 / 35.7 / 32.8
